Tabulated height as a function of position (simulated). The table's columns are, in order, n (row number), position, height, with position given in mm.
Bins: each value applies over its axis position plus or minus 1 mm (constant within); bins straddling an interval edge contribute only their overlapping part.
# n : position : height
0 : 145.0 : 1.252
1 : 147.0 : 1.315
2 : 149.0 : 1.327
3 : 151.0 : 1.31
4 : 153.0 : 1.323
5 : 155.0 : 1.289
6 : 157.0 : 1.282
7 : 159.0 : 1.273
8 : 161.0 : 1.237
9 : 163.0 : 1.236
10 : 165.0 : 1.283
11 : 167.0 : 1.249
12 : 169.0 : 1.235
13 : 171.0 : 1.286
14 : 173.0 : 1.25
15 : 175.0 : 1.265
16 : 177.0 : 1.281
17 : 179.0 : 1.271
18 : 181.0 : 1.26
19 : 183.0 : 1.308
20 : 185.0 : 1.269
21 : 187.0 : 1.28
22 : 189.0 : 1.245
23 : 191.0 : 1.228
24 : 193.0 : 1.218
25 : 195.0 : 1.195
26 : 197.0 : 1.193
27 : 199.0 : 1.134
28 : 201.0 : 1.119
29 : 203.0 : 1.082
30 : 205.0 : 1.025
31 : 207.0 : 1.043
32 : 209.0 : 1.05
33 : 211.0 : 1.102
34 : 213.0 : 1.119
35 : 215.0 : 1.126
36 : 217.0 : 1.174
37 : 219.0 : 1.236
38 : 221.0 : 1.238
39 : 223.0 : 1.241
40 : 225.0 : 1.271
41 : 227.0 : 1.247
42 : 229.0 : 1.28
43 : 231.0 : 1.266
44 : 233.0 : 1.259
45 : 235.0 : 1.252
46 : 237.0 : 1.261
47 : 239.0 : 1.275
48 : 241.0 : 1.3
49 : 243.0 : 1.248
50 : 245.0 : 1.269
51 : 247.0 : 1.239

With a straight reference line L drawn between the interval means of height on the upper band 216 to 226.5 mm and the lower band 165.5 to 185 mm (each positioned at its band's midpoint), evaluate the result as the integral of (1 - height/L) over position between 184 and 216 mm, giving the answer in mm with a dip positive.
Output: 2.50 mm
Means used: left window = 1.27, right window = 1.23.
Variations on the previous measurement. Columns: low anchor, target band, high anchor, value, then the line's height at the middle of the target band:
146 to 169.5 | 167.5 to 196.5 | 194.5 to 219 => -1.4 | 1.2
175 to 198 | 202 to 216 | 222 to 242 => 2.0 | 1.26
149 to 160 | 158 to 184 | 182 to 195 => 0.2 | 1.28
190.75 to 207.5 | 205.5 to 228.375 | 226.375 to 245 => 0.6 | 1.2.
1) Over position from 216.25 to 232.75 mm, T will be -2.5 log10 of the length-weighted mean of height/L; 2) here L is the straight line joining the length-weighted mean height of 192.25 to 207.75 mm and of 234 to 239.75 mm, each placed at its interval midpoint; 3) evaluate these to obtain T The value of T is -0.03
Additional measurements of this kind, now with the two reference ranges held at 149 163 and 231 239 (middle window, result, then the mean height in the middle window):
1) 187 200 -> 0.06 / 1.21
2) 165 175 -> 0.02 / 1.26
